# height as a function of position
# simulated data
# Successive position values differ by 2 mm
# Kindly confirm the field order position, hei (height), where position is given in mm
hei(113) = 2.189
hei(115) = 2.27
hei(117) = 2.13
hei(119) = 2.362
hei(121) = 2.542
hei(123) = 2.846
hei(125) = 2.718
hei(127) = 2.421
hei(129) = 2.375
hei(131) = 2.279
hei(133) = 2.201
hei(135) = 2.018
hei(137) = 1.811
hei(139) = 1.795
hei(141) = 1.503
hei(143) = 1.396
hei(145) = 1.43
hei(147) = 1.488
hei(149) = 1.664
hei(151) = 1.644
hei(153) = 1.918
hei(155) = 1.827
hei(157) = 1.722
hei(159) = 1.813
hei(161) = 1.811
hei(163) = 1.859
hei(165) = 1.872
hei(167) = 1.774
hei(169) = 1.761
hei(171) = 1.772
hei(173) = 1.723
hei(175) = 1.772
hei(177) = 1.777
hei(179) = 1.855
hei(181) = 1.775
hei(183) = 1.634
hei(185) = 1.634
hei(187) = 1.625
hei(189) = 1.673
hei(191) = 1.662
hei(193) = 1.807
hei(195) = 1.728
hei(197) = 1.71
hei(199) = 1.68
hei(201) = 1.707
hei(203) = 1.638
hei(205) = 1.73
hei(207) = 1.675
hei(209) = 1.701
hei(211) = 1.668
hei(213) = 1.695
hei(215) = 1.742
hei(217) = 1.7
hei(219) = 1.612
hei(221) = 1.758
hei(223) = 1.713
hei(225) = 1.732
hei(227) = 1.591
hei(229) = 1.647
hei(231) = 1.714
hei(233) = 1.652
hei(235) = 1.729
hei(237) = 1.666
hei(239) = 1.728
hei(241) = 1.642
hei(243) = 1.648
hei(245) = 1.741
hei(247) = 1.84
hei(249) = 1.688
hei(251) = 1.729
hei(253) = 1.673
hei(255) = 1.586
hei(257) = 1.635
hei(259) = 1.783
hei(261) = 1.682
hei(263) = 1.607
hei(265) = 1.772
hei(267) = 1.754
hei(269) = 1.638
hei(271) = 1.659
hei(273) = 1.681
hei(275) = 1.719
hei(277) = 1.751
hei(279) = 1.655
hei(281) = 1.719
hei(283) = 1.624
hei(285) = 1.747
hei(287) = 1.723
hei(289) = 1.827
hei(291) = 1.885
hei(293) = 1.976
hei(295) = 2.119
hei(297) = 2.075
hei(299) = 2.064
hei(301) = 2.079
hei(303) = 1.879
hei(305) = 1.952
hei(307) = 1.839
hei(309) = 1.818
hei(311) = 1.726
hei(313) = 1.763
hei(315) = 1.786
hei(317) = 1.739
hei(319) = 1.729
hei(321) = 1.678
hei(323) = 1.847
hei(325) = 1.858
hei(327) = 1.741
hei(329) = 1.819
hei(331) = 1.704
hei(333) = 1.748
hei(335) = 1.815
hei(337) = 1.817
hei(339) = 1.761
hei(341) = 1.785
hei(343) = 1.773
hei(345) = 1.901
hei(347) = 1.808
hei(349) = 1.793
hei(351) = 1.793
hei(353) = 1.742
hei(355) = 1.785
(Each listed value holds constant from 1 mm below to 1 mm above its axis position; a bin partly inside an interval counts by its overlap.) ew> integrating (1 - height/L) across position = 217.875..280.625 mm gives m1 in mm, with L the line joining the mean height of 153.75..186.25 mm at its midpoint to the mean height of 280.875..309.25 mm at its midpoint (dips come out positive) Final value 5.4 mm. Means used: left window 1.77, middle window 1.69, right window 1.9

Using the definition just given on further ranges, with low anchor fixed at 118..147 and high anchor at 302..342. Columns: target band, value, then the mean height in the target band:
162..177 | 1.8 mm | 1.79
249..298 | 3.1 mm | 1.75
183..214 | 4.7 mm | 1.69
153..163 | 1.2 mm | 1.81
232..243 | 1.4 mm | 1.68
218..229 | 1.5 mm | 1.68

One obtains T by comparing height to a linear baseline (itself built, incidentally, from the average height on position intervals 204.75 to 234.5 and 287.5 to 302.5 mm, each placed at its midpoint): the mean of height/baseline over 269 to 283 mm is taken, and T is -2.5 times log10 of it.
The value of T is 0.14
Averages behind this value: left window 1.69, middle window 1.69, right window 1.99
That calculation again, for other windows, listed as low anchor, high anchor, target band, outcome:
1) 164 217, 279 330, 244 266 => 0.052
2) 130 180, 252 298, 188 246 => 0.045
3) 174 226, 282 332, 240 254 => 0.036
